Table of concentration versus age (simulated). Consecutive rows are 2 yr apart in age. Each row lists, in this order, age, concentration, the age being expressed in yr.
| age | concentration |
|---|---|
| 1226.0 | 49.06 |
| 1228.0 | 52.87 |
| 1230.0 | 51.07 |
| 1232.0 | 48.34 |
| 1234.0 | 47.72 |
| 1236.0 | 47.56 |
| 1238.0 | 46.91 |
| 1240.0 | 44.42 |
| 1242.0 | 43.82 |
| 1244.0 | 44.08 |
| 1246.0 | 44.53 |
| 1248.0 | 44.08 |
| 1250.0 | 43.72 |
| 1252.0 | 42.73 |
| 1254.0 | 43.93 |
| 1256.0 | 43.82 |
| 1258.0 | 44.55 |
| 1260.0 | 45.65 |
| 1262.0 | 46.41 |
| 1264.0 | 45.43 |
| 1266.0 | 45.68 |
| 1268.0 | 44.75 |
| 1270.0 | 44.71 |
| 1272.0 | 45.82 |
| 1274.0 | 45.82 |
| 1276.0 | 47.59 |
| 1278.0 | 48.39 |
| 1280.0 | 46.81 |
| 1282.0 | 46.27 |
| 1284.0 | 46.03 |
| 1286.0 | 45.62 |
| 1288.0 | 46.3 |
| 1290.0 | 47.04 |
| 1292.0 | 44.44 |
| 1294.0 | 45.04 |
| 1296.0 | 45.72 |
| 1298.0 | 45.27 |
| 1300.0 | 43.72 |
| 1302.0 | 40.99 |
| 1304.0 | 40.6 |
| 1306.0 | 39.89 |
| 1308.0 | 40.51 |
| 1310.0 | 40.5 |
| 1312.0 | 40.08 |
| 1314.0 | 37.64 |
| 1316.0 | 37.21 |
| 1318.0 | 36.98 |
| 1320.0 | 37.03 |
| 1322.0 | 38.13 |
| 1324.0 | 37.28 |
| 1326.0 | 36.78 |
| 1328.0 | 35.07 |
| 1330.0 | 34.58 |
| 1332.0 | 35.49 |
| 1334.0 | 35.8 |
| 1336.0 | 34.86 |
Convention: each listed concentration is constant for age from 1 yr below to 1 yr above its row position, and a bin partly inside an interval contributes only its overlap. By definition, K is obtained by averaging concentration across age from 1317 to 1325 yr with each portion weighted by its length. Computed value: 37.4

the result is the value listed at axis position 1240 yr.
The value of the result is 44.42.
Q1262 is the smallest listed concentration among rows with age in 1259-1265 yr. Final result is 45.43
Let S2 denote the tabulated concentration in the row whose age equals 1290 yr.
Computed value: 47.04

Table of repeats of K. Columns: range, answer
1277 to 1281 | 47.6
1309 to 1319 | 38.5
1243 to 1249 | 44.2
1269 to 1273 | 45.3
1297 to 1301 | 44.5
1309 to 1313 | 40.3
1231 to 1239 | 47.6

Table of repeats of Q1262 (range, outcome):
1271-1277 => 45.82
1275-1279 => 47.59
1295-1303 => 40.99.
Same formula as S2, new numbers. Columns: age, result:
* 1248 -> 44.08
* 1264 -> 45.43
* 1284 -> 46.03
